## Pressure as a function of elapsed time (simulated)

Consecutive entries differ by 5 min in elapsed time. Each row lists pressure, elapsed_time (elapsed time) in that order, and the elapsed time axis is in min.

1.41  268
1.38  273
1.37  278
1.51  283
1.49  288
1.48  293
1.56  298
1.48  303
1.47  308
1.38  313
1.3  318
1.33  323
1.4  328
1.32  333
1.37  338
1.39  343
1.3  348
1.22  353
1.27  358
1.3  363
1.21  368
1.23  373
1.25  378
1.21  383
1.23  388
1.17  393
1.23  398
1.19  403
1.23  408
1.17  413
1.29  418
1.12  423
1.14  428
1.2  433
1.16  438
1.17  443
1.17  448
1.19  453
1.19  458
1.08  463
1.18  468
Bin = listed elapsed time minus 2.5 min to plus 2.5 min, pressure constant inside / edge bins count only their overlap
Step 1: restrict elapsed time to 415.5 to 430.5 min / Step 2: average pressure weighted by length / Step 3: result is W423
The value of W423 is 1.18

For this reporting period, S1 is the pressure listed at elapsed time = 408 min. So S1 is 1.23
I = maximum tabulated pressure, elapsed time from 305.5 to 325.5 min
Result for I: 1.47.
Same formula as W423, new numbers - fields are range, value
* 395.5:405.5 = 1.21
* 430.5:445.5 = 1.18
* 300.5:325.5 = 1.39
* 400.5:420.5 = 1.22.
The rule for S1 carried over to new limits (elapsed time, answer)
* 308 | 1.47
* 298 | 1.56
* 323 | 1.33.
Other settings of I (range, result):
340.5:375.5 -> 1.39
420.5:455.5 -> 1.2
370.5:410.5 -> 1.25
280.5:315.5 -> 1.56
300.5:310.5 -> 1.48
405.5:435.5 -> 1.29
